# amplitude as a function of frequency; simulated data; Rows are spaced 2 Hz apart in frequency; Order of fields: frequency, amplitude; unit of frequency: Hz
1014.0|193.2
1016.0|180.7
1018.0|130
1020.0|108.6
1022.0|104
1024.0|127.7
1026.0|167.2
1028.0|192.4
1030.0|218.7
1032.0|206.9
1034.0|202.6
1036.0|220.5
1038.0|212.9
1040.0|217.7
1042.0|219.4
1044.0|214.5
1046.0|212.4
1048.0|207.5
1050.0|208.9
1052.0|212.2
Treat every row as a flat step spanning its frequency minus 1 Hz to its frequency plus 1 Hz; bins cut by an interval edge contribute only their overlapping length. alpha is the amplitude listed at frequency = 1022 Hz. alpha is 104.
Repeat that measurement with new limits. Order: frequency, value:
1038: 212.9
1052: 212.2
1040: 217.7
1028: 192.4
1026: 167.2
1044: 214.5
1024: 127.7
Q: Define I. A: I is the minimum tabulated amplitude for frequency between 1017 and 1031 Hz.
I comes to 104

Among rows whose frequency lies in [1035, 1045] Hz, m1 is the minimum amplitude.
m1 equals 212.9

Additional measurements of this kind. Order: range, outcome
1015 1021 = 108.6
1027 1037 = 192.4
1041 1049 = 207.5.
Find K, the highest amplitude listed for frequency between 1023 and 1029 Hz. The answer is 192.4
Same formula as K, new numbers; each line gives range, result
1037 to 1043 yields 219.4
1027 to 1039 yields 220.5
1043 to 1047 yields 214.5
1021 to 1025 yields 127.7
